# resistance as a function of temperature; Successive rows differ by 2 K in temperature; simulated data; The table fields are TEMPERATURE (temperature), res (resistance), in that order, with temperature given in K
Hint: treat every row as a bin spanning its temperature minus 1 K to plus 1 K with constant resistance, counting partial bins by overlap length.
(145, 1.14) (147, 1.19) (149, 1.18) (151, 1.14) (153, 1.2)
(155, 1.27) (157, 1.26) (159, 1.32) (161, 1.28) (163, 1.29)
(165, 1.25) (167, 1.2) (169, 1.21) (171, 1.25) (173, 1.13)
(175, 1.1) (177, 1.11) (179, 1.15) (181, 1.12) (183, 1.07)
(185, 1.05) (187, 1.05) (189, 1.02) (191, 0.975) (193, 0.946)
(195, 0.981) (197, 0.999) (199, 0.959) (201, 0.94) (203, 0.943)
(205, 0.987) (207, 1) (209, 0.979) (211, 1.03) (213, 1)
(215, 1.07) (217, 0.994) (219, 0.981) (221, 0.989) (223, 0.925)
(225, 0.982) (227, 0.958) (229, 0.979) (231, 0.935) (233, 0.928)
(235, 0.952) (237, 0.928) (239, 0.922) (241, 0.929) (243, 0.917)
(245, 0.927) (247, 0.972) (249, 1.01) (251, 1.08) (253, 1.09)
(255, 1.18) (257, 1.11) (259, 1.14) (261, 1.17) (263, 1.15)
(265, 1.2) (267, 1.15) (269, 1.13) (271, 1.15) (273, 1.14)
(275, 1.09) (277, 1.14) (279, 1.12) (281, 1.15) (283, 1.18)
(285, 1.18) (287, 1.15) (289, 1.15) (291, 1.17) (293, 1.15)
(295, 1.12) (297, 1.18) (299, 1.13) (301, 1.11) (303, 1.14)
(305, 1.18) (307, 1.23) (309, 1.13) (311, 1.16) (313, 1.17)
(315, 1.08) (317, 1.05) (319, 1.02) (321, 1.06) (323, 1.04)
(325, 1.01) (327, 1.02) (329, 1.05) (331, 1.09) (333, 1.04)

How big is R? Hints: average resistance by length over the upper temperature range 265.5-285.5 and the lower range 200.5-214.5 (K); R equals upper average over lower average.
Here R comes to 1.16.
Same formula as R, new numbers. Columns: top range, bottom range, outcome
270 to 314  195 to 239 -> 1.18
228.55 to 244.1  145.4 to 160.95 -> 0.76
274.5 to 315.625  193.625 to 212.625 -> 1.17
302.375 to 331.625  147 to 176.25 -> 0.90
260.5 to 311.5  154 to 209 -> 1.04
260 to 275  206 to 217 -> 1.14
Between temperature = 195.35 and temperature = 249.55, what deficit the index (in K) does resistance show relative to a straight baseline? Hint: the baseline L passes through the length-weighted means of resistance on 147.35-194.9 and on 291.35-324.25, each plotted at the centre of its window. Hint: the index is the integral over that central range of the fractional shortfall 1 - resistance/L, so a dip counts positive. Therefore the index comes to 8.2 K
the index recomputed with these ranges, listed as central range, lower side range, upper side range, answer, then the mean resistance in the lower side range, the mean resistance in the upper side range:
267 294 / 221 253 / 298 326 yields -2.6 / 0.961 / 1.11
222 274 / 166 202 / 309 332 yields 1.6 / 1.07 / 1.07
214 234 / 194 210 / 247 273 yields 1.1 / 0.974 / 1.12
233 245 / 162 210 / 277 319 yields 1.9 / 1.07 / 1.14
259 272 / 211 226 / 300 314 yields -0.9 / 0.994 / 1.16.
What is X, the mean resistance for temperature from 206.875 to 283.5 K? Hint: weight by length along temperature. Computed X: 1.04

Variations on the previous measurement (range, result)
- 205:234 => 0.982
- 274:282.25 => 1.13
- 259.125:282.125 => 1.14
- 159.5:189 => 1.16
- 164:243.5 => 1.02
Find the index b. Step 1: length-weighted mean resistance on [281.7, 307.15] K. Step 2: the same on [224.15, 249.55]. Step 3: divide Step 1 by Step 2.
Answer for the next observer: 1.2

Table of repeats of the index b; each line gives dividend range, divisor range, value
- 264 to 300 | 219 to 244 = 1.21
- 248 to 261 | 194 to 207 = 1.14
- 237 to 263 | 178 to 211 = 1.03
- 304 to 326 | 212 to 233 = 1.13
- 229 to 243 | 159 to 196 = 0.83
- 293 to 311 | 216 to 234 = 1.20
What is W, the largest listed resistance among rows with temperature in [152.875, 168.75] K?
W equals 1.32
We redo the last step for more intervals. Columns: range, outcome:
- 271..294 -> 1.18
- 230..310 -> 1.23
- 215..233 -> 1.07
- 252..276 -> 1.2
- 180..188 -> 1.12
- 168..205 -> 1.25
